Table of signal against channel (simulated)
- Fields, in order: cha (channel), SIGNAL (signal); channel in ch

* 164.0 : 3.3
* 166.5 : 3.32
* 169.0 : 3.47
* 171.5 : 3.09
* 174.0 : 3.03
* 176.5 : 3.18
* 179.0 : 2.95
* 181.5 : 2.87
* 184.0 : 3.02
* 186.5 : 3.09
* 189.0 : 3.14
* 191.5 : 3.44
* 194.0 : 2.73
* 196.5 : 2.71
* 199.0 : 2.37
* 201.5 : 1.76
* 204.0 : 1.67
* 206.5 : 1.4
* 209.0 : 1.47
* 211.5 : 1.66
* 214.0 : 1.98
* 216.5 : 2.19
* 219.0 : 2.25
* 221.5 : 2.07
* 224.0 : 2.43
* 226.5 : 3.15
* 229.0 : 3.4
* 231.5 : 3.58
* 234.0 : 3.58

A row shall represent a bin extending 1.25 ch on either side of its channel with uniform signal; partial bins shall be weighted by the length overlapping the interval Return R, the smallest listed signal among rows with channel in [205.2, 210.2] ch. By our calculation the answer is 1.4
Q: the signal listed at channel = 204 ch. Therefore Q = 1.67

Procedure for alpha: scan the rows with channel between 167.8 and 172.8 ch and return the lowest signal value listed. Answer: 3.09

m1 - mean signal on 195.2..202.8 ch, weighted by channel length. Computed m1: 2.28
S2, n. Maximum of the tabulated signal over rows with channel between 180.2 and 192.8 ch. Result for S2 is 3.44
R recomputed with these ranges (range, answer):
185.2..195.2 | 2.73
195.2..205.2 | 1.67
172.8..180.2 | 2.95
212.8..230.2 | 1.98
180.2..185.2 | 2.87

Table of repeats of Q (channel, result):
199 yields 2.37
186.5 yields 3.09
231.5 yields 3.58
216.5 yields 2.19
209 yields 1.47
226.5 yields 3.15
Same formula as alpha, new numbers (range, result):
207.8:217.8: 1.47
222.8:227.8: 2.43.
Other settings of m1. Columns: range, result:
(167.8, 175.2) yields 3.2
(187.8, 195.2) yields 3.11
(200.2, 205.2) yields 1.72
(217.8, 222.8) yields 2.16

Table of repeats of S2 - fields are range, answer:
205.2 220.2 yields 2.25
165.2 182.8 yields 3.47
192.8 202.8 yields 2.73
